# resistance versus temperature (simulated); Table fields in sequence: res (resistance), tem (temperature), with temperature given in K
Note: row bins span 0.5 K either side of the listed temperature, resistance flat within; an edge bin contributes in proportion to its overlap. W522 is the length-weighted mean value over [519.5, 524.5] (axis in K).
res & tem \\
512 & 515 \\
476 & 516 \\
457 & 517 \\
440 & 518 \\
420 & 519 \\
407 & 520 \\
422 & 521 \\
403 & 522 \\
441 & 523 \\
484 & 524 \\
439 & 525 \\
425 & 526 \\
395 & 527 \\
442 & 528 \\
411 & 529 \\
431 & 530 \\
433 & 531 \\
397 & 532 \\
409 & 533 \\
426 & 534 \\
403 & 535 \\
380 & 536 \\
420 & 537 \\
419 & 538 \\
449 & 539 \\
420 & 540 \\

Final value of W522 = 431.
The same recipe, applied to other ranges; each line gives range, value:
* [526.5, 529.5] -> 416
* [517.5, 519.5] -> 430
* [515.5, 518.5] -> 458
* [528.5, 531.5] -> 425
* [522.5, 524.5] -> 462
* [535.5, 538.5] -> 406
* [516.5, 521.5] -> 429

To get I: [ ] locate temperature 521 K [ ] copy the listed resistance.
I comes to 422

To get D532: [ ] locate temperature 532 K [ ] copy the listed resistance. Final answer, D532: 397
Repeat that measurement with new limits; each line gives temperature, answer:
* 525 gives 439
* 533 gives 409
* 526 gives 425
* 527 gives 395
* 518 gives 440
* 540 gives 420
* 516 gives 476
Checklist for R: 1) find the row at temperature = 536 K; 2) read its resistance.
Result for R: 380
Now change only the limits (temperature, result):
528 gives 442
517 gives 457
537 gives 420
